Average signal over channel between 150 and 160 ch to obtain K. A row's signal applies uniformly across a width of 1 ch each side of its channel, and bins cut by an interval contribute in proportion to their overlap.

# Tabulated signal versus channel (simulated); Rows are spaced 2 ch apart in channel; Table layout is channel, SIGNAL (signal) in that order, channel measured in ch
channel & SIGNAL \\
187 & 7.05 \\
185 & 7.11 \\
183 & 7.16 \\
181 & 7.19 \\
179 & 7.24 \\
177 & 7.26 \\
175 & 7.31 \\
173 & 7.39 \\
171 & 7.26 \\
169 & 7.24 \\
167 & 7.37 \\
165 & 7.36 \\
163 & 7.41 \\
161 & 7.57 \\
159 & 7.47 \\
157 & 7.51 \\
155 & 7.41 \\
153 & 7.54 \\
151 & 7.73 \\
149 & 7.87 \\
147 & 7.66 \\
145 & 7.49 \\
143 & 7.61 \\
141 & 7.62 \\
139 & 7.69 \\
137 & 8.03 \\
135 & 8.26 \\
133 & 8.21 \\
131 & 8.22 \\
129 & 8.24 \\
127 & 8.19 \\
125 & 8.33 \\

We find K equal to 7.53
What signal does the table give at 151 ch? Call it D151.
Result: 7.73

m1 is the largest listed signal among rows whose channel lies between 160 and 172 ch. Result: 7.57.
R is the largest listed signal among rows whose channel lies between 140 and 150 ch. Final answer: 7.87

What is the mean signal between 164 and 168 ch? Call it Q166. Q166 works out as 7.37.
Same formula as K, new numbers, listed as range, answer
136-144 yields 7.74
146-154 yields 7.7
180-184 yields 7.18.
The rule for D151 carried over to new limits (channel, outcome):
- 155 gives 7.41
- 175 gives 7.31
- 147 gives 7.66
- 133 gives 8.21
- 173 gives 7.39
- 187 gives 7.05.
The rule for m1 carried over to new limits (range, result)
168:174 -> 7.39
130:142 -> 8.26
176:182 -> 7.26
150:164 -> 7.73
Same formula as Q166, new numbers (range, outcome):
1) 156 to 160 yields 7.49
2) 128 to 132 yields 8.23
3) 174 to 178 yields 7.29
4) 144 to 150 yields 7.67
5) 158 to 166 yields 7.45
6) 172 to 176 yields 7.35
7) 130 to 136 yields 8.23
